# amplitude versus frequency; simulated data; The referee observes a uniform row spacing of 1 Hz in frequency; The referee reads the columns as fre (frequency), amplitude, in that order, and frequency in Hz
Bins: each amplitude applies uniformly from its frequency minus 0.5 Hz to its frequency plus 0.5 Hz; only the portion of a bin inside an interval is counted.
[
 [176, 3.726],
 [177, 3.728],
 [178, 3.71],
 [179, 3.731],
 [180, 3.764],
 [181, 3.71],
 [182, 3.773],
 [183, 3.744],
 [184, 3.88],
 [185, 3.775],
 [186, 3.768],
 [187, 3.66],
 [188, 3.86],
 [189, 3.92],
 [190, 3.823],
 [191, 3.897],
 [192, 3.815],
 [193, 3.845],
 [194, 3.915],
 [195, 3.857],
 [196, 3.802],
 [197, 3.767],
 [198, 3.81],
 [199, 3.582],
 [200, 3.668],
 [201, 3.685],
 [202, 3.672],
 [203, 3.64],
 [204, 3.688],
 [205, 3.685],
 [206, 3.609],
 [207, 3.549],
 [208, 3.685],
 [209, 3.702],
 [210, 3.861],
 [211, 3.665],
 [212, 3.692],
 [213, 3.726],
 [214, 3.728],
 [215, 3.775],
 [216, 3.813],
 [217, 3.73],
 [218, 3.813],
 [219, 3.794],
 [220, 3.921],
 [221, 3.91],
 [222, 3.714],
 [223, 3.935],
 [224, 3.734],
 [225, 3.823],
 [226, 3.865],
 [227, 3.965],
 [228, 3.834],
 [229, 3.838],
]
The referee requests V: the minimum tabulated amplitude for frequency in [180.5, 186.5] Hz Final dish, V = 3.71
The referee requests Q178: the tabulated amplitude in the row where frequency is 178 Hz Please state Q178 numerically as 3.71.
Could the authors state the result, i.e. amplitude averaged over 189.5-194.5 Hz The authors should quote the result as 3.86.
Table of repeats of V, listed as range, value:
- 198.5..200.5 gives 3.582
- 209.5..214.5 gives 3.665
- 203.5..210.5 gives 3.549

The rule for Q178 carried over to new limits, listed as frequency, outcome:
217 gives 3.73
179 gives 3.731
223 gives 3.935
